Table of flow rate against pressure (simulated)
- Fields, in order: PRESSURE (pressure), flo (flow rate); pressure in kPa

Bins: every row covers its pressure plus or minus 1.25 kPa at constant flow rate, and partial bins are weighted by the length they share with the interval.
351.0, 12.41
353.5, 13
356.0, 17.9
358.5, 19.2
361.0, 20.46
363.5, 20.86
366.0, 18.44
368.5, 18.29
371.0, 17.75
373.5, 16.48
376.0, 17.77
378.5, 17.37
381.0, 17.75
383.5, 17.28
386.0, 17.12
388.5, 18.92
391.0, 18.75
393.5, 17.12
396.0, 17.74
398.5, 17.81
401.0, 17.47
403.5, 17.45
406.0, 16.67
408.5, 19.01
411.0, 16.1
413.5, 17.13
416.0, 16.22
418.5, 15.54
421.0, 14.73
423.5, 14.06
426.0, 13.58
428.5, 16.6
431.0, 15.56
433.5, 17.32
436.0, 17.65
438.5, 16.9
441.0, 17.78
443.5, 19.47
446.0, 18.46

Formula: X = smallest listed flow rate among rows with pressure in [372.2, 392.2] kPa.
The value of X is 16.48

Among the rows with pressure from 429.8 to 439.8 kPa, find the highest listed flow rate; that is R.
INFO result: 17.65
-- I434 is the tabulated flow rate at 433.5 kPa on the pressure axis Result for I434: 17.32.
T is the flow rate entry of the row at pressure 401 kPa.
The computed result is 17.47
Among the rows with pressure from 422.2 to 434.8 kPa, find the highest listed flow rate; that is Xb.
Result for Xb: 17.32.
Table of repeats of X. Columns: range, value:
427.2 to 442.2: 15.56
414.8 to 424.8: 14.06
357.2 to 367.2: 18.44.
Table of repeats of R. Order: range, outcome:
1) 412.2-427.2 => 17.13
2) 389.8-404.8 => 18.75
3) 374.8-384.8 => 17.77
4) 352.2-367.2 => 20.86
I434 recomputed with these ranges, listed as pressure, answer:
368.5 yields 18.29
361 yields 20.46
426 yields 13.58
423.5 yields 14.06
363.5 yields 20.86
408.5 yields 19.01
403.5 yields 17.45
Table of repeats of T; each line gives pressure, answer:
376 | 17.77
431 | 15.56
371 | 17.75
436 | 17.65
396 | 17.74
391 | 18.75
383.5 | 17.28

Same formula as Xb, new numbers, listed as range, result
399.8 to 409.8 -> 19.01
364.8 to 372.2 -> 18.44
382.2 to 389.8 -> 18.92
